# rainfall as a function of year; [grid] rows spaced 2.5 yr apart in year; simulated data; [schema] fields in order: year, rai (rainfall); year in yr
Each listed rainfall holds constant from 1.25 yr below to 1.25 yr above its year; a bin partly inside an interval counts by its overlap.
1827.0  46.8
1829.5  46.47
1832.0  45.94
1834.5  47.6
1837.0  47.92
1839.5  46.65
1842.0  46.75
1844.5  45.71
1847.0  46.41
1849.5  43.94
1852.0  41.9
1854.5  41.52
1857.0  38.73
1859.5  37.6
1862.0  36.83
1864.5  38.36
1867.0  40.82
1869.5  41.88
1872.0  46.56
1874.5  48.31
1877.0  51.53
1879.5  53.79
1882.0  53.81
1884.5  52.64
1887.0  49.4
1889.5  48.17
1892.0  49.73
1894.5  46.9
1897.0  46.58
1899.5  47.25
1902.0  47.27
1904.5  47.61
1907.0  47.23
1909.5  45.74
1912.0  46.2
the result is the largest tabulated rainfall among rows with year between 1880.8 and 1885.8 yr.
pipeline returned 53.81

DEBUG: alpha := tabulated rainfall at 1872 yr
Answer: 46.56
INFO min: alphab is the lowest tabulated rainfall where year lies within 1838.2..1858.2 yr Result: 38.73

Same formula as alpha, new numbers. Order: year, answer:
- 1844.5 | 45.71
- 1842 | 46.75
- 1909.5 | 45.74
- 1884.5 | 52.64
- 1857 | 38.73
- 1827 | 46.8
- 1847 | 46.41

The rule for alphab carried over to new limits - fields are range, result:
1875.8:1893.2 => 48.17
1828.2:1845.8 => 45.71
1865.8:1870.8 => 40.82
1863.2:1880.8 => 38.36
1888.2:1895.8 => 46.9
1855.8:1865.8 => 36.83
